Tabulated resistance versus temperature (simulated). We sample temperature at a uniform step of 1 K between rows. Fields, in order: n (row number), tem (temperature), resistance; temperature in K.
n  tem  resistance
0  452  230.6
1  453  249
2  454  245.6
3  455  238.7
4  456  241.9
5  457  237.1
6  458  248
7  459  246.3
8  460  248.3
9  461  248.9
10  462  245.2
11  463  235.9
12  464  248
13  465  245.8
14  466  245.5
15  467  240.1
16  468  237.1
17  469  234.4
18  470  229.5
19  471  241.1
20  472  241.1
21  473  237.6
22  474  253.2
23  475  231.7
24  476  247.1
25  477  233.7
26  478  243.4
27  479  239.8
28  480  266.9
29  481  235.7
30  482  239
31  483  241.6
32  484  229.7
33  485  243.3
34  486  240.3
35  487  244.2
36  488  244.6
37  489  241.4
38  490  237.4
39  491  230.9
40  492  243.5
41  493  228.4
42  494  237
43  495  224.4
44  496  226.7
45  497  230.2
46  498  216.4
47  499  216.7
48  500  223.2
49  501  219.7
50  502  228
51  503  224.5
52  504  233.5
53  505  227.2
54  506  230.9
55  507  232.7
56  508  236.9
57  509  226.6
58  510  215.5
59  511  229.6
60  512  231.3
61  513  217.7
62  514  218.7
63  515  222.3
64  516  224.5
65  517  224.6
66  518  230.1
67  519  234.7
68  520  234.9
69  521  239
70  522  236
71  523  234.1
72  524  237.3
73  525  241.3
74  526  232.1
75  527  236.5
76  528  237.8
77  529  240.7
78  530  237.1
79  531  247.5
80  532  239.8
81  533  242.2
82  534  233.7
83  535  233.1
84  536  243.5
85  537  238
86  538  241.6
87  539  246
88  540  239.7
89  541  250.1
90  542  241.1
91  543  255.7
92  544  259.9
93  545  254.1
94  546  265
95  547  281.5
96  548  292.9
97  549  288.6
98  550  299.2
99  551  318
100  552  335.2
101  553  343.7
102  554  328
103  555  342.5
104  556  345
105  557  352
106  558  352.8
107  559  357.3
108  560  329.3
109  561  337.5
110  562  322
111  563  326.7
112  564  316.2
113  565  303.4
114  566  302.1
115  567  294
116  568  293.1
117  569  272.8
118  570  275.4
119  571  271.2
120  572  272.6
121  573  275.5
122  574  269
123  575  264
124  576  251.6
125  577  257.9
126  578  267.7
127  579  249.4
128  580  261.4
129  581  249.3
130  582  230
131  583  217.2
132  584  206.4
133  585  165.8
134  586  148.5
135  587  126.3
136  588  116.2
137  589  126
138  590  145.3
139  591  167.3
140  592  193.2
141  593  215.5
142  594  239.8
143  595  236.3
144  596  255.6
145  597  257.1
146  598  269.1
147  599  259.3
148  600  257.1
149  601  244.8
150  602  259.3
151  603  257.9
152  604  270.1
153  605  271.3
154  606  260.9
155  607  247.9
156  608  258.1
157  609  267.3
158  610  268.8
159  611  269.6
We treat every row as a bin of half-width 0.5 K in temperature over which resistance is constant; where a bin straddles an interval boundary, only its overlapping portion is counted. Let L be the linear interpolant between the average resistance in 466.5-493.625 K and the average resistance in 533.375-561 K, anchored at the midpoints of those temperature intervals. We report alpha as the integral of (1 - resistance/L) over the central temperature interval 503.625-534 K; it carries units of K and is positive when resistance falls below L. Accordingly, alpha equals 4.0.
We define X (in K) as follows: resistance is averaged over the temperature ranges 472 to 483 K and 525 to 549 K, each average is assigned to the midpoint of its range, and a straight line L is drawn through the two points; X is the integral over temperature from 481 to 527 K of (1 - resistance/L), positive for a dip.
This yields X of 2.6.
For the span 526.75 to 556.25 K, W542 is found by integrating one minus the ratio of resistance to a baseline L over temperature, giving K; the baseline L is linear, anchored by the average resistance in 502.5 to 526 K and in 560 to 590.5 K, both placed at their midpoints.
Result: -3.7 K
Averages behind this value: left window 230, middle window 268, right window 248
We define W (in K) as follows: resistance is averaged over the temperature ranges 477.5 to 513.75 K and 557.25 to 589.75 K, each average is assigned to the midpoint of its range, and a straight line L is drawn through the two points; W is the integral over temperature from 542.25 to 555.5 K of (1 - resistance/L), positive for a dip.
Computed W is -2.38 K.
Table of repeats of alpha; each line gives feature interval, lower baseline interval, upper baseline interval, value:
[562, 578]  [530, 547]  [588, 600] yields -4.0 K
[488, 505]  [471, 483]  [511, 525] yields 0.5 K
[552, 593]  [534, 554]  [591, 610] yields -0.4 K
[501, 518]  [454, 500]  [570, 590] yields 0.5 K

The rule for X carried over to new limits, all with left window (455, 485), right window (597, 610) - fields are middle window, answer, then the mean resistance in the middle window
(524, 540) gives 0.7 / 239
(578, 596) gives 4.2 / 198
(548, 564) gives -4.8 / 330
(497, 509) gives 1.0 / 227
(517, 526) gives 0.5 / 235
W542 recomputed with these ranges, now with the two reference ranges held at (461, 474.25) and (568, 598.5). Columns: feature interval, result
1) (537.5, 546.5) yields -0.7 K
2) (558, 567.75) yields -4.0 K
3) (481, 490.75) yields 0.0 K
